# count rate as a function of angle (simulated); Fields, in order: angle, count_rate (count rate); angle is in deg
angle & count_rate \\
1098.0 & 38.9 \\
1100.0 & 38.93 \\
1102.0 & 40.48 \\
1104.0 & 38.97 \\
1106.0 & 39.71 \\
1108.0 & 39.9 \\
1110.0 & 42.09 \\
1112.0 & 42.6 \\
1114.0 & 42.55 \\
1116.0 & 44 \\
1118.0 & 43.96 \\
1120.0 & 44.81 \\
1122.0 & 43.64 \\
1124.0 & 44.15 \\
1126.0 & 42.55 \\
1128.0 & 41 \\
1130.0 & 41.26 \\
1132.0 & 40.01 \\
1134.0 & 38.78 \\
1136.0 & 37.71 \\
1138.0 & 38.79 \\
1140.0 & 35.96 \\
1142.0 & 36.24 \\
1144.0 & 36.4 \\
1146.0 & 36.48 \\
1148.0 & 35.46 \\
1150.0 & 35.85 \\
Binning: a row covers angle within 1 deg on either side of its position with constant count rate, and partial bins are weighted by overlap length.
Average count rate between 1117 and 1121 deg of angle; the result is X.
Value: 44.4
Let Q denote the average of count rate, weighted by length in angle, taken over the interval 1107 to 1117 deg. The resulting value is 42.2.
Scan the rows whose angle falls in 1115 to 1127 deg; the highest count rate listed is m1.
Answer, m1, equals 44.81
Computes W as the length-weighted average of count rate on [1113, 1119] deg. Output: 43.5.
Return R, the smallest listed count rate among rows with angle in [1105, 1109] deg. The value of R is 39.71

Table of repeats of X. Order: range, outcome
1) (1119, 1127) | 43.8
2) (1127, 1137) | 39.8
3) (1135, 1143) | 37.2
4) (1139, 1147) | 36.3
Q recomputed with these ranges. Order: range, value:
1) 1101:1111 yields 40.2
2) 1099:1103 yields 39.7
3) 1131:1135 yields 39.4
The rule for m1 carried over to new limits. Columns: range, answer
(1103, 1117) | 44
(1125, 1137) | 42.55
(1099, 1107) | 40.48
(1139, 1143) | 36.24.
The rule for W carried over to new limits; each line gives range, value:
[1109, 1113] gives 42.3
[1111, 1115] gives 42.6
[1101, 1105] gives 39.7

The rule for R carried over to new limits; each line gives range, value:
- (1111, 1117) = 42.55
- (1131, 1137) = 37.71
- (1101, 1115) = 38.97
